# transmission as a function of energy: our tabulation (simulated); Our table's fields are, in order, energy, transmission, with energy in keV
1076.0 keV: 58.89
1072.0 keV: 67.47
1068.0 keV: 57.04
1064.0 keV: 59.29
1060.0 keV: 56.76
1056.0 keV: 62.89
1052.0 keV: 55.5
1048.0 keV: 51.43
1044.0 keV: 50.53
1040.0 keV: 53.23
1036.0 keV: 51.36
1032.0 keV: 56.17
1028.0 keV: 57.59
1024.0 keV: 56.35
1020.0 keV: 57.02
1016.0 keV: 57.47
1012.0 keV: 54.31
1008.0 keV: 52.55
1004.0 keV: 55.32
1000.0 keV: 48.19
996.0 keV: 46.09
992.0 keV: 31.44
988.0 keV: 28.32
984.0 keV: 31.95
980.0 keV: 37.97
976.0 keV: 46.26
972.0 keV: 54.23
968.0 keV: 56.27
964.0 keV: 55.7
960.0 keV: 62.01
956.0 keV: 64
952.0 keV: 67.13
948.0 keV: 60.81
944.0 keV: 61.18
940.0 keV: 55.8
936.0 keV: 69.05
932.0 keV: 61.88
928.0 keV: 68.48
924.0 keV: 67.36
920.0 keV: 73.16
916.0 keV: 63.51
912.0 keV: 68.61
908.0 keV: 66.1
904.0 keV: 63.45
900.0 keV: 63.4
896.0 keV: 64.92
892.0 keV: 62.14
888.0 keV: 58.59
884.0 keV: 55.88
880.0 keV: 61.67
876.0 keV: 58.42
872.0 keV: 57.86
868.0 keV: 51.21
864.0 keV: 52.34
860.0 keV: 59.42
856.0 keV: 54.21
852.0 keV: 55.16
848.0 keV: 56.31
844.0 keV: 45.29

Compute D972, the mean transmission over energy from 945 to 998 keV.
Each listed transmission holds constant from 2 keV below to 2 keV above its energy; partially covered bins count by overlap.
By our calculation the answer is 49.6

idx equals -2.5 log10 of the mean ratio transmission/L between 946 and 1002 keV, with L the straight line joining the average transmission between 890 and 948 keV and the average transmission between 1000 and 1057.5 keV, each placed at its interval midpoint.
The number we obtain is 0.21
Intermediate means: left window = 64.8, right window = 54.8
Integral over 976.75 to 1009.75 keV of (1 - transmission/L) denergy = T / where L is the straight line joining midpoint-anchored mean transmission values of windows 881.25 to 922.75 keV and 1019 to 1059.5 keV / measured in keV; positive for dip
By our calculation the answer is 9.4 keV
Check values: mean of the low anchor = 64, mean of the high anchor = 55.2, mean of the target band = 41.6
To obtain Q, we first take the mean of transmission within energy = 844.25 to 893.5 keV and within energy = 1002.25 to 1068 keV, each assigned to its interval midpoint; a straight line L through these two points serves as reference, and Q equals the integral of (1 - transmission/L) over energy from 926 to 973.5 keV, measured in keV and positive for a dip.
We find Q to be -4.6 keV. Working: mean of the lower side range 56.5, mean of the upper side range 55.5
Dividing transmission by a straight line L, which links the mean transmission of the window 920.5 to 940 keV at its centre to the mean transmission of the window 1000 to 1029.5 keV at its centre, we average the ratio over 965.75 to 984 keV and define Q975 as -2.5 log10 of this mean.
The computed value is 0.27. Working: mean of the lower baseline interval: 66.1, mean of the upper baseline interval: 55.3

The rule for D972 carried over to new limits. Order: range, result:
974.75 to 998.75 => 37.1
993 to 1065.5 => 54.2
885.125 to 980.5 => 61.7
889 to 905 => 63.2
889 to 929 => 65.9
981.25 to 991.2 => 30.9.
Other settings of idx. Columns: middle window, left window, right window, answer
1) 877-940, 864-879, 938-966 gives -0.107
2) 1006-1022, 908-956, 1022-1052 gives 0.020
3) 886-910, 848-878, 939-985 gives -0.143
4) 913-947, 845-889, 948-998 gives -0.245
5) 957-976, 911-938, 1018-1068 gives 0.127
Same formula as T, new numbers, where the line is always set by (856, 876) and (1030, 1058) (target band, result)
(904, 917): -2.5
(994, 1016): 1.1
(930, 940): -1.5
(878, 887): -0.6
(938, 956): -2.1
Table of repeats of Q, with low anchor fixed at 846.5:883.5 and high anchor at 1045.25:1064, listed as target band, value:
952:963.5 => -1.3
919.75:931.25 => -2.4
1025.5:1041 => 0.5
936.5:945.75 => -0.6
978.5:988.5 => 4.1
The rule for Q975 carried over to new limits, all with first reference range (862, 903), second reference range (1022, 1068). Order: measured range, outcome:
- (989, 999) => 0.41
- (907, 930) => -0.17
